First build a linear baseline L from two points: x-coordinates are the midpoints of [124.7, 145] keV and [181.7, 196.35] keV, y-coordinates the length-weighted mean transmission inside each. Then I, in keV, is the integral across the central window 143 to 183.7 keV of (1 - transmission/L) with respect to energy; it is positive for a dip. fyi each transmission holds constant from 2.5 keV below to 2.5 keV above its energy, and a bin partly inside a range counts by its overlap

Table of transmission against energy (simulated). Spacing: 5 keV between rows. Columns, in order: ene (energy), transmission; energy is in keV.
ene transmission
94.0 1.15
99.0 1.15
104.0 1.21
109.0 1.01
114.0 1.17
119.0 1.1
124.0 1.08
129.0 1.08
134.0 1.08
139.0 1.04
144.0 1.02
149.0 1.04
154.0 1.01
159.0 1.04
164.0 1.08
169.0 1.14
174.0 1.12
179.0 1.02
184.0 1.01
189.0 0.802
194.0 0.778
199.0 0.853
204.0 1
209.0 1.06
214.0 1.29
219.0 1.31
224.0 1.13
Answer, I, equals -4.5 keV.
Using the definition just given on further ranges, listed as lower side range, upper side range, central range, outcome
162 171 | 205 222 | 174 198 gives 4.7 keV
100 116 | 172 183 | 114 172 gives 1.3 keV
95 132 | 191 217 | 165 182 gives -0.8 keV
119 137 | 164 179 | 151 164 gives 0.7 keV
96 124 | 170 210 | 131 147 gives 0.3 keV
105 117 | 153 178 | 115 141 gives 0.4 keV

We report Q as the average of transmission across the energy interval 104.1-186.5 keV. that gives 1.07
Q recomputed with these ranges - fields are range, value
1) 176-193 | 0.935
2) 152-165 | 1.04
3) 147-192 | 1.03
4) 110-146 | 1.08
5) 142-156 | 1.02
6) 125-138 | 1.08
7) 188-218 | 0.989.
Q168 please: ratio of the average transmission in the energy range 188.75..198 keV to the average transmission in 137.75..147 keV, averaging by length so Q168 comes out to 0.77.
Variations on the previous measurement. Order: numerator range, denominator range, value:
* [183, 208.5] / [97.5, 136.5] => 0.81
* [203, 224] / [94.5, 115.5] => 1.03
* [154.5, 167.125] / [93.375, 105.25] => 0.90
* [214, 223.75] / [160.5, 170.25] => 1.15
